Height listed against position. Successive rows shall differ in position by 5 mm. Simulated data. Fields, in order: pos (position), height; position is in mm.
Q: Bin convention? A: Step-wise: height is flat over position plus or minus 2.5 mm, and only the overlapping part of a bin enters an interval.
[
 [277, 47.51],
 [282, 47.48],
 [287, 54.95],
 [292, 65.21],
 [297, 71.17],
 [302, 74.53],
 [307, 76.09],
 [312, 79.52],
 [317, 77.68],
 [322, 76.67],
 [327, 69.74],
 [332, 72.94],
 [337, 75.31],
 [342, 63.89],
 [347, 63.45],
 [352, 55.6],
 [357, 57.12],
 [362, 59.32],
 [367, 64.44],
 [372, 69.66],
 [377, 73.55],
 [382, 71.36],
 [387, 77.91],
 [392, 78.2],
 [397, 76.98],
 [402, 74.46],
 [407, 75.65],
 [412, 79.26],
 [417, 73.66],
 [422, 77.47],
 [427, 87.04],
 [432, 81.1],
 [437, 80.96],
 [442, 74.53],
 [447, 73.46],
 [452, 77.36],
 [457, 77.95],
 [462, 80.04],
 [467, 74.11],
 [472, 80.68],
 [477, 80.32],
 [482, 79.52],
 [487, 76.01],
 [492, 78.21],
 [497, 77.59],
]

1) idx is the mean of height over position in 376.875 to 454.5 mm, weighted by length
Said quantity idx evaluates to 77.2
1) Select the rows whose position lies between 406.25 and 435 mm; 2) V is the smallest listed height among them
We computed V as 73.66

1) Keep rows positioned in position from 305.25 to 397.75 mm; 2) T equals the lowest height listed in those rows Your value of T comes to 55.6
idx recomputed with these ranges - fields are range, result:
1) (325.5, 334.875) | 71.7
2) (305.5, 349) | 72.8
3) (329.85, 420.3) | 70.2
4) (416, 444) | 79.5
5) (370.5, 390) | 73.4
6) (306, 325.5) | 77.2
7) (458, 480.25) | 78.8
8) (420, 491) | 78.6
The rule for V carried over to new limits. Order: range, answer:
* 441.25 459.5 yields 73.46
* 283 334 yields 54.95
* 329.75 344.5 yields 63.89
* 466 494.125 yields 74.11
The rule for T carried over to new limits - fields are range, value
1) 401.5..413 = 74.46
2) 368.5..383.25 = 69.66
